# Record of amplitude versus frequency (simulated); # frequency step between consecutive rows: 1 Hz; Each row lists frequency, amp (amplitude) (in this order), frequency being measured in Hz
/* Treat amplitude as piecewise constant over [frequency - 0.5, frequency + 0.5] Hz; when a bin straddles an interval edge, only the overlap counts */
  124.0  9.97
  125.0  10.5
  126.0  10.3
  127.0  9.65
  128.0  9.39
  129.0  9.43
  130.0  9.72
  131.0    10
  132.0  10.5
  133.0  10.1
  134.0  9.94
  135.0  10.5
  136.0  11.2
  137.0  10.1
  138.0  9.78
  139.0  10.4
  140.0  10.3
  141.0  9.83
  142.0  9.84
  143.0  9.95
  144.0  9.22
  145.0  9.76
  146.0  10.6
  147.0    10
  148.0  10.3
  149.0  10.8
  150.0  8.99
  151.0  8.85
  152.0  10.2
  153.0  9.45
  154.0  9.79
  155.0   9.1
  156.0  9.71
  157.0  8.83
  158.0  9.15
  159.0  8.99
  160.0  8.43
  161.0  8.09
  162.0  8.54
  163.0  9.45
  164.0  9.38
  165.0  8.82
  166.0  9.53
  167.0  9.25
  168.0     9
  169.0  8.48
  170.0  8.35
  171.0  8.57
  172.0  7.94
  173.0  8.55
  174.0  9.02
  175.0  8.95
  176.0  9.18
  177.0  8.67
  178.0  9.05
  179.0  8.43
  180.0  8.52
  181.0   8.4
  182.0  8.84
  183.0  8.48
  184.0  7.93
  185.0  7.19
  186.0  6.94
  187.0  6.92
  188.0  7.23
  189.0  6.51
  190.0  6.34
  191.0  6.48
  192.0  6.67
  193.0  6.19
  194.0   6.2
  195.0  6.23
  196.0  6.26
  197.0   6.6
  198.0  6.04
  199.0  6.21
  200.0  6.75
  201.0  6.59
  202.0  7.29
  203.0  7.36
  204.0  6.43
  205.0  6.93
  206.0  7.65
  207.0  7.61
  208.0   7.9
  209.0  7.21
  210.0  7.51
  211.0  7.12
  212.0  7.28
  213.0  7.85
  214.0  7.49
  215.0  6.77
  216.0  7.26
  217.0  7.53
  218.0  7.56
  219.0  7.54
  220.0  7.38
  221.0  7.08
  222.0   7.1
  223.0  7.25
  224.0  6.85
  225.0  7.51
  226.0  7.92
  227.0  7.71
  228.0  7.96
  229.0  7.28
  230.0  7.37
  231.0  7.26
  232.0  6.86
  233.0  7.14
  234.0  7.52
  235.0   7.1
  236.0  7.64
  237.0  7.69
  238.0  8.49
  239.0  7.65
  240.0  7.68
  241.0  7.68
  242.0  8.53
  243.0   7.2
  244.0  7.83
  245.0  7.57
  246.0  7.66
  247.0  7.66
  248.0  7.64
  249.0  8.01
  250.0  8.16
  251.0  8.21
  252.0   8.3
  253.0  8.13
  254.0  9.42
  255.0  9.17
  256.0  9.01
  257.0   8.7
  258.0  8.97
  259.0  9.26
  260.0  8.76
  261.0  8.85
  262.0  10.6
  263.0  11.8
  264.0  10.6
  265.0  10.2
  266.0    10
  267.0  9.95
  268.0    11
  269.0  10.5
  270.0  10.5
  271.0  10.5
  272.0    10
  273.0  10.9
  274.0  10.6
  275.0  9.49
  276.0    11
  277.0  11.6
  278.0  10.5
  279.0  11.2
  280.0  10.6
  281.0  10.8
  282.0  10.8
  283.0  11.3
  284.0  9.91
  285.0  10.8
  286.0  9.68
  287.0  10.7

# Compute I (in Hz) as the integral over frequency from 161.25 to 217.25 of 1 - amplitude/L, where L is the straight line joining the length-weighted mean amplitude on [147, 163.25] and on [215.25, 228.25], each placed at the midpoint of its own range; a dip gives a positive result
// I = 4.5 Hz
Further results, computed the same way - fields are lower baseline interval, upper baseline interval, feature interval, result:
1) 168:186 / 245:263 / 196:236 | 6.3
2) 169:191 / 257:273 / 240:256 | 2.6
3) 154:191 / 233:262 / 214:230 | 1.7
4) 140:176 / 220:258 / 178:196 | 3.0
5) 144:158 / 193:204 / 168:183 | -1.1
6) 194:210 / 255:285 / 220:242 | 2.2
